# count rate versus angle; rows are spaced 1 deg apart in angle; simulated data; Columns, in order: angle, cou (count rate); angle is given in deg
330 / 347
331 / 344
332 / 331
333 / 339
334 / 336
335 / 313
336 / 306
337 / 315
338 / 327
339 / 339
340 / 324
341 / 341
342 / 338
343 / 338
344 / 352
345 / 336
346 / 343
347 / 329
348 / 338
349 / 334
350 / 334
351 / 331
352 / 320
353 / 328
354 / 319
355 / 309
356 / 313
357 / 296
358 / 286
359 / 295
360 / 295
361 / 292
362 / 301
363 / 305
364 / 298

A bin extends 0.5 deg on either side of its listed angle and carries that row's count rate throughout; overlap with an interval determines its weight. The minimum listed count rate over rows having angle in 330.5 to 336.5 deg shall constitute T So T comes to 306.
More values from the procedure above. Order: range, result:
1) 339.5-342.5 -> 324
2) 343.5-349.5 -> 329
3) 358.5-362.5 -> 292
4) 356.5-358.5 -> 286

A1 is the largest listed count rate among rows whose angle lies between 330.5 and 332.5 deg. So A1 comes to 344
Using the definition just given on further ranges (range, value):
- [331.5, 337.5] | 339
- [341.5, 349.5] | 352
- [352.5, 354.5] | 328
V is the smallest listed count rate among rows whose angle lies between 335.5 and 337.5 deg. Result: 306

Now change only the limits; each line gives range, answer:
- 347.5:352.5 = 320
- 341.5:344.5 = 338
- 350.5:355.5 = 309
